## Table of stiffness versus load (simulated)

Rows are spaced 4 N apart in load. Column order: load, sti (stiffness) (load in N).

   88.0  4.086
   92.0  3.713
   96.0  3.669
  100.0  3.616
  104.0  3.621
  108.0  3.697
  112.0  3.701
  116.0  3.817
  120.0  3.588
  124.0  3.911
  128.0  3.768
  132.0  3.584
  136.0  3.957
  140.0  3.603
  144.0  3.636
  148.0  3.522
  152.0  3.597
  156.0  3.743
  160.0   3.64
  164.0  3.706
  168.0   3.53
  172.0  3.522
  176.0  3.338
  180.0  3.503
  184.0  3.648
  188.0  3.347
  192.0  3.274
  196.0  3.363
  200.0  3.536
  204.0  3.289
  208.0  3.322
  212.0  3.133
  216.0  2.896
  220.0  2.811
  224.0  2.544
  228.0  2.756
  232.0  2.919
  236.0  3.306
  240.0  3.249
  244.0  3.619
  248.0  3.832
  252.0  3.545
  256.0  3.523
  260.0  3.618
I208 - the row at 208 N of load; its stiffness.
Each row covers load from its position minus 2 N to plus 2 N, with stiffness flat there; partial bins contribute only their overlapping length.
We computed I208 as 3.322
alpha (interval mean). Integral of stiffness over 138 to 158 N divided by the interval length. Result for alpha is 3.62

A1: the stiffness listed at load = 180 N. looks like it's 3.503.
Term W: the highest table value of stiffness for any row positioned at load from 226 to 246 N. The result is 3.619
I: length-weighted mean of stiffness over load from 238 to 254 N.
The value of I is 3.56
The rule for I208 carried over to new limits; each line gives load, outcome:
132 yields 3.584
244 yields 3.619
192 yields 3.274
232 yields 2.919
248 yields 3.832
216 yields 2.896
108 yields 3.697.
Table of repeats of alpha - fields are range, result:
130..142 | 3.71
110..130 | 3.76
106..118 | 3.74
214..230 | 2.75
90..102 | 3.67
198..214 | 3.32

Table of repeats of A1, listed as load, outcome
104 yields 3.621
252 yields 3.545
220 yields 2.811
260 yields 3.618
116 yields 3.817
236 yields 3.306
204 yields 3.289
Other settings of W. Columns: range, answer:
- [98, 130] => 3.911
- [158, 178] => 3.706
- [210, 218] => 3.133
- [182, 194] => 3.648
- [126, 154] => 3.957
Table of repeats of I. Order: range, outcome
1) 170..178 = 3.43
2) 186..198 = 3.33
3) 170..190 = 3.47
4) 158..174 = 3.6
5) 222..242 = 2.95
